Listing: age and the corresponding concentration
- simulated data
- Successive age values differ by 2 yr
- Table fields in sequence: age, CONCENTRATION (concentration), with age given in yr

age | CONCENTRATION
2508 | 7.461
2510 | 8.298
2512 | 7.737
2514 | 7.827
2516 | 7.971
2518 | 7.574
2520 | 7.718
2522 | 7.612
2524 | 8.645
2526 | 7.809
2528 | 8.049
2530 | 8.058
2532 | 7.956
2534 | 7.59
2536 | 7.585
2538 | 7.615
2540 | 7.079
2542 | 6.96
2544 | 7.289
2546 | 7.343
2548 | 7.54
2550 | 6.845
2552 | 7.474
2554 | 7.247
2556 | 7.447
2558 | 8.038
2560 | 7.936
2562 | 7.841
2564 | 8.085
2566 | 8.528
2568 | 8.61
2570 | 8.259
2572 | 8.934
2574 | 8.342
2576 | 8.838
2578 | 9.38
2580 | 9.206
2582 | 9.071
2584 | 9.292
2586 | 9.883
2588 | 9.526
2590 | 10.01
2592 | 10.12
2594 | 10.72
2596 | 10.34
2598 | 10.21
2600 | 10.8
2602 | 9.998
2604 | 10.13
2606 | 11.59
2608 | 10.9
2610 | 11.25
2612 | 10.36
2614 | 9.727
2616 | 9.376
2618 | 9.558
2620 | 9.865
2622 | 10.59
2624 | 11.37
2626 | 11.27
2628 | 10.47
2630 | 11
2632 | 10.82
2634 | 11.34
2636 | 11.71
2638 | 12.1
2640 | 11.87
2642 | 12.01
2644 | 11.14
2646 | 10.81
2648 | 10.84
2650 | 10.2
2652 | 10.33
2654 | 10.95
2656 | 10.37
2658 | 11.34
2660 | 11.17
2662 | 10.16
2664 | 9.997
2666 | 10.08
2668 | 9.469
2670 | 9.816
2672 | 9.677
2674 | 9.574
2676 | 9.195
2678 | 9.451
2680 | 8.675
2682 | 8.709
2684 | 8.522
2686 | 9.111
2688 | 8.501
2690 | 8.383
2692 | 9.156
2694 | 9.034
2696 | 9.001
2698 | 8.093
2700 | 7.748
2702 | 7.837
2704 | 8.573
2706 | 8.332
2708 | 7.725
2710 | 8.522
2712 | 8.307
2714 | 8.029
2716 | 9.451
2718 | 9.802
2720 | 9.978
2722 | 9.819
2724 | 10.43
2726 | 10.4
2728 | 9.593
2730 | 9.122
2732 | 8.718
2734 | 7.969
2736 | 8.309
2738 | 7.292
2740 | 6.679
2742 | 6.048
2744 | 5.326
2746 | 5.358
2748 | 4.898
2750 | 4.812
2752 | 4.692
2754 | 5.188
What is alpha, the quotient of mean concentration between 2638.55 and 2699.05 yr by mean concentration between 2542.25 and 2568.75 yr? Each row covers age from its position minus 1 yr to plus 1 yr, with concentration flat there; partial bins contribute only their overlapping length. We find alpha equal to 1.29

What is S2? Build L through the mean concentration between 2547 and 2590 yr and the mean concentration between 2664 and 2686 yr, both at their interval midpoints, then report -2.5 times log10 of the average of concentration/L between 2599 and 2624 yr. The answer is -0.18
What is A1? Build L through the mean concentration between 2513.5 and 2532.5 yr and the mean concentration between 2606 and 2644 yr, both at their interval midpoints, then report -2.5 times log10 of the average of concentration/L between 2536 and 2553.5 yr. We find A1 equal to 0.174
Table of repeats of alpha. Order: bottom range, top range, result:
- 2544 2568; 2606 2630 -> 1.37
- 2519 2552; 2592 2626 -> 1.37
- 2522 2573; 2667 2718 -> 1.13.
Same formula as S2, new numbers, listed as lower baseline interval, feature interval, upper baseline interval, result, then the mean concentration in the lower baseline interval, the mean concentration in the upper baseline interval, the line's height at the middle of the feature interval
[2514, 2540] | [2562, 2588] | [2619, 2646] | 0.06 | 7.82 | 11.2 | 9.35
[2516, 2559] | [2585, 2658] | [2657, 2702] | -0.23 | 7.6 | 9.28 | 8.59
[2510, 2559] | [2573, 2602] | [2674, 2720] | -0.21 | 7.64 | 8.69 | 7.98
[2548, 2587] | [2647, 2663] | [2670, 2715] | -0.24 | 8.36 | 8.67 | 8.58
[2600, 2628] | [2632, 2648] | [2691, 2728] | -0.14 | 10.5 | 8.92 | 10.1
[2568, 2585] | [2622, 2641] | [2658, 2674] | -0.17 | 8.9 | 10.1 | 9.64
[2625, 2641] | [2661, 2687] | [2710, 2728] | 0.11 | 11.3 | 9.47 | 10.4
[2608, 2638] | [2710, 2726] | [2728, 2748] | -0.20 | 10.7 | 7.21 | 7.81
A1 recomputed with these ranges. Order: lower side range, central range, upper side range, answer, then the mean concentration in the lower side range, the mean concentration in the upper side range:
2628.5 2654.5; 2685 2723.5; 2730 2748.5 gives -0.043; 11.2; 6.91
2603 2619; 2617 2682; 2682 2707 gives -0.107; 10.4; 8.53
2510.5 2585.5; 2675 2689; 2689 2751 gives -0.097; 8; 8.15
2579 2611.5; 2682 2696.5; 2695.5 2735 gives 0.043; 10.2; 8.87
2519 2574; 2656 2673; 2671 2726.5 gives -0.180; 7.79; 8.92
